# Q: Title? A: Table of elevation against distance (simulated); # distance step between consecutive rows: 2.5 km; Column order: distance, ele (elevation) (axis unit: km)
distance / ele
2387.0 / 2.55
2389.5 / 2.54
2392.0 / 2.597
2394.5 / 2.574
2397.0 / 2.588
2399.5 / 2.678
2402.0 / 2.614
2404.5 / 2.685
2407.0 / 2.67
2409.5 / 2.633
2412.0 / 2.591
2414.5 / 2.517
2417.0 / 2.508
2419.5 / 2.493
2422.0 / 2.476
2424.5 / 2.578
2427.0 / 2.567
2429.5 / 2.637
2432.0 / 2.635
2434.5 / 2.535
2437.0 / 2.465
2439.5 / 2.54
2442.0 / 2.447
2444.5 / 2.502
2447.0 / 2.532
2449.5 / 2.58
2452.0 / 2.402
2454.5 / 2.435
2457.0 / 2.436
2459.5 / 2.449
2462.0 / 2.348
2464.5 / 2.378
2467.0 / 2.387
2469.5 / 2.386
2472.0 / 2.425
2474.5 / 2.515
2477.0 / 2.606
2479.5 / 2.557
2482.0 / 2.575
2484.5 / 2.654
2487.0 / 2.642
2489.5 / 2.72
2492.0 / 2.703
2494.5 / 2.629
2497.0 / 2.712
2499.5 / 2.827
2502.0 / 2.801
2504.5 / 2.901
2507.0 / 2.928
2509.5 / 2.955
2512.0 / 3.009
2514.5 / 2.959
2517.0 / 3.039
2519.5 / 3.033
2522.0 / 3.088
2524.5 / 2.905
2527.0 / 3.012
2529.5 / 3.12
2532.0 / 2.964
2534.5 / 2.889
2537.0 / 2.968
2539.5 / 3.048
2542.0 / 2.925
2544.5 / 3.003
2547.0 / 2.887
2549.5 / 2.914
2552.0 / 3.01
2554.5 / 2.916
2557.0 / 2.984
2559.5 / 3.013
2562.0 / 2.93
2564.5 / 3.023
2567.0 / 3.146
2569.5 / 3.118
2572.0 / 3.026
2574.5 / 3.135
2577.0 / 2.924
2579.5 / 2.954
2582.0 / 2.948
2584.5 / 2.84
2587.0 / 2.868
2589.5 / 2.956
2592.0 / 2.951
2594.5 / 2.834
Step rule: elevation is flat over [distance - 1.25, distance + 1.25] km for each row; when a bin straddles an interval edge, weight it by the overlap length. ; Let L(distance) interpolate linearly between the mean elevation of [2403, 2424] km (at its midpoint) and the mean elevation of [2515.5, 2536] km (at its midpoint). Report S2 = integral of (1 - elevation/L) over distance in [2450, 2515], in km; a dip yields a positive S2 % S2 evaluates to 5.0 km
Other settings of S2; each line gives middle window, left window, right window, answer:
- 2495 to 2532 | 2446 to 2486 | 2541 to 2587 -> -3.0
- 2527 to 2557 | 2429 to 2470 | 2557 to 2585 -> -0.9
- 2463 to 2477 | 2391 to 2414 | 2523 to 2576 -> 1.8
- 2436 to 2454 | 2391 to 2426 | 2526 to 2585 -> 1.3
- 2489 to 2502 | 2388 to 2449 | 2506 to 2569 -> 0.5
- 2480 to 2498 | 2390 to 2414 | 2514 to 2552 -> 1.3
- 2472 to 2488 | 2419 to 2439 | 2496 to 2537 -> 1.2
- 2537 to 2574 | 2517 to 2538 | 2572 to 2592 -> -0.3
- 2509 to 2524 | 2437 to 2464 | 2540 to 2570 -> -1.2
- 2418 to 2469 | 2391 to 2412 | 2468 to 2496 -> 2.2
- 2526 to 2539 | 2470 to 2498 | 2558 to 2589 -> -0.8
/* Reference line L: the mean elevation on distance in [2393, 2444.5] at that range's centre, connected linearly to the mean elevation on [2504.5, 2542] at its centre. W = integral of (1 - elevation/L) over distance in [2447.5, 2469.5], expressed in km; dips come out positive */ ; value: 2.4 km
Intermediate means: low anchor 2.57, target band 2.43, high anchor 2.99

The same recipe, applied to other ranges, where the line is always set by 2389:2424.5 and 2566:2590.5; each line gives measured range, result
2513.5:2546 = -1.37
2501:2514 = -0.46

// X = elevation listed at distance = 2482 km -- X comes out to 2.575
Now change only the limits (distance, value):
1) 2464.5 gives 2.378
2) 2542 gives 2.925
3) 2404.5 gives 2.685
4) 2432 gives 2.635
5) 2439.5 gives 2.54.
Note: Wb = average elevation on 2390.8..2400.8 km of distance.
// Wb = 2.61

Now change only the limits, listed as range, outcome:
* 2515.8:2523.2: 3.05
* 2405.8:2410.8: 2.65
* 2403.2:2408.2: 2.68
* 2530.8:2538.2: 2.94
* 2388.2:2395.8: 2.57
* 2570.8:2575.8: 3.08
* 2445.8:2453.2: 2.51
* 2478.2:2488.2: 2.61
